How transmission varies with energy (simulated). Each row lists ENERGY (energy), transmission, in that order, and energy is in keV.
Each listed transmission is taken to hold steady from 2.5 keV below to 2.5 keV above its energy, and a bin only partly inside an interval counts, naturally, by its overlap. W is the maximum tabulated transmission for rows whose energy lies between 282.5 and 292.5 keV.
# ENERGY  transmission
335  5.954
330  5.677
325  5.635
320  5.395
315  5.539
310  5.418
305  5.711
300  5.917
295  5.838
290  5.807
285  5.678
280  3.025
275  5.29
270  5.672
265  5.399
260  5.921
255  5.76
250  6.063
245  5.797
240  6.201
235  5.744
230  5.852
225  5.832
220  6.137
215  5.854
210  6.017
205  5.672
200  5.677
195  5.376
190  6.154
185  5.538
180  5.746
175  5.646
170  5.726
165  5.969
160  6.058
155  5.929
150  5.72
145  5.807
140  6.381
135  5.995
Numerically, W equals 5.807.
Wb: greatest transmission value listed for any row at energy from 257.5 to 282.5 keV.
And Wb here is 5.921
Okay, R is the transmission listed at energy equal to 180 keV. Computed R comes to 5.746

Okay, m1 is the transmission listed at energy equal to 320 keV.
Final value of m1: 5.395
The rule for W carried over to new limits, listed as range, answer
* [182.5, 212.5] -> 6.154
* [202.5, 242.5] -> 6.201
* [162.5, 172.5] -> 5.969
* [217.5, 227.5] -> 6.137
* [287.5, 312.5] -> 5.917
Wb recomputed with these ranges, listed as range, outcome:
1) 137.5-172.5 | 6.381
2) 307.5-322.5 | 5.539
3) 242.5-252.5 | 6.063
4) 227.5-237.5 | 5.852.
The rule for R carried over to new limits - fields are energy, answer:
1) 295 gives 5.838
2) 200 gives 5.677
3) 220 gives 6.137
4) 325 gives 5.635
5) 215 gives 5.854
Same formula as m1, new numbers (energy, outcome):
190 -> 6.154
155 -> 5.929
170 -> 5.726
